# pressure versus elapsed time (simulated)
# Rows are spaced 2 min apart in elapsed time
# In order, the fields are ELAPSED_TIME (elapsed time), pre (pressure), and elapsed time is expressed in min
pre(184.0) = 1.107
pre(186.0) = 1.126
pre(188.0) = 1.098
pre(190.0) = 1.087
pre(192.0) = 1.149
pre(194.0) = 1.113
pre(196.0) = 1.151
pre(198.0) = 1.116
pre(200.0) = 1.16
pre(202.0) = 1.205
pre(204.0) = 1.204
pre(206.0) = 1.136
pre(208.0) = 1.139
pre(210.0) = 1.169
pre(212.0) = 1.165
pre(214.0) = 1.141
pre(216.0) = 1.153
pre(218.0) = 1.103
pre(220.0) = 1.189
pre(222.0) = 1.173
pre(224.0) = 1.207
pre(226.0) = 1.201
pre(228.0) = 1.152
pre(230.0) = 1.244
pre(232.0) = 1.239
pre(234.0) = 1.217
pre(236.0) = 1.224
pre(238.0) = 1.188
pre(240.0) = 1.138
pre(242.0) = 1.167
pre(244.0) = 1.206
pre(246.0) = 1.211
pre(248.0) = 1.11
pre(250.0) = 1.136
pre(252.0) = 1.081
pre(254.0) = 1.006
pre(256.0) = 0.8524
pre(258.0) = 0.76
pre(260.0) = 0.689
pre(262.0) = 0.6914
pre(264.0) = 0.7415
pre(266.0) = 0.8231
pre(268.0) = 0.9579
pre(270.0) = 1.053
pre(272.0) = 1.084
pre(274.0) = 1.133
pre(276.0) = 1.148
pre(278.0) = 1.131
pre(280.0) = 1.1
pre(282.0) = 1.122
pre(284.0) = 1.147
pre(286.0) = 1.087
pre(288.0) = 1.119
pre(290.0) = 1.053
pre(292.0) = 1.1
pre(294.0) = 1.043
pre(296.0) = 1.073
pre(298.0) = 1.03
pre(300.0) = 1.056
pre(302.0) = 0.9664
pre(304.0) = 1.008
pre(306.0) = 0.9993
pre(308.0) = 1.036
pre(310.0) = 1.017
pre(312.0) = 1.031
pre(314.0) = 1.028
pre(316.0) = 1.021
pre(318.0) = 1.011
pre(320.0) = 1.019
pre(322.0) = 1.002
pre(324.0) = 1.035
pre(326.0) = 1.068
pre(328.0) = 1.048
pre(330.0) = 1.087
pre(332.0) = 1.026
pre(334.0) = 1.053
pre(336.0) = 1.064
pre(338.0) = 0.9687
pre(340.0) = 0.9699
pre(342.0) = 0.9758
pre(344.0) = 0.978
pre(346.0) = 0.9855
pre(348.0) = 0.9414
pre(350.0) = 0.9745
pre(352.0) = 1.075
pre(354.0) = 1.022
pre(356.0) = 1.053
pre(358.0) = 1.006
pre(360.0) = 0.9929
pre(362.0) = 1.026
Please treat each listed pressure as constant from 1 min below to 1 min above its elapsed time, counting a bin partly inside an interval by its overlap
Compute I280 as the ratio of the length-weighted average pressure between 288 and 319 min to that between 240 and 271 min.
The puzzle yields 1.1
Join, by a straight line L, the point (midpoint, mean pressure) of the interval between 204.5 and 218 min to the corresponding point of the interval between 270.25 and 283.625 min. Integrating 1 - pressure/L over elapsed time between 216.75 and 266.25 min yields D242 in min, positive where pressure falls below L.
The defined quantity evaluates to 2.7 min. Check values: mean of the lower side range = 1.15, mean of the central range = 1.07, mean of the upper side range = 1.12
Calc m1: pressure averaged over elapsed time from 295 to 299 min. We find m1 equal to 1.05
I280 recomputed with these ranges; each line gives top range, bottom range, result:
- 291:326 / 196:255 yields 0.88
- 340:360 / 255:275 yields 1.14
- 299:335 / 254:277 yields 1.13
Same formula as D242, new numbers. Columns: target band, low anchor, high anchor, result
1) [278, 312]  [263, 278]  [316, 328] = -1.6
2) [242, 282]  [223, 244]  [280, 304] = 4.7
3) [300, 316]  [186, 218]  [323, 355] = 0.5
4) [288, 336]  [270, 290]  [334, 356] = 0.9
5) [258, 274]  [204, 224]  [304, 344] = 3.2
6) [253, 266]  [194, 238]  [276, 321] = 3.7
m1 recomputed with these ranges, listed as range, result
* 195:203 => 1.16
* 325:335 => 1.06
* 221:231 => 1.2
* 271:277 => 1.12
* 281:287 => 1.12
